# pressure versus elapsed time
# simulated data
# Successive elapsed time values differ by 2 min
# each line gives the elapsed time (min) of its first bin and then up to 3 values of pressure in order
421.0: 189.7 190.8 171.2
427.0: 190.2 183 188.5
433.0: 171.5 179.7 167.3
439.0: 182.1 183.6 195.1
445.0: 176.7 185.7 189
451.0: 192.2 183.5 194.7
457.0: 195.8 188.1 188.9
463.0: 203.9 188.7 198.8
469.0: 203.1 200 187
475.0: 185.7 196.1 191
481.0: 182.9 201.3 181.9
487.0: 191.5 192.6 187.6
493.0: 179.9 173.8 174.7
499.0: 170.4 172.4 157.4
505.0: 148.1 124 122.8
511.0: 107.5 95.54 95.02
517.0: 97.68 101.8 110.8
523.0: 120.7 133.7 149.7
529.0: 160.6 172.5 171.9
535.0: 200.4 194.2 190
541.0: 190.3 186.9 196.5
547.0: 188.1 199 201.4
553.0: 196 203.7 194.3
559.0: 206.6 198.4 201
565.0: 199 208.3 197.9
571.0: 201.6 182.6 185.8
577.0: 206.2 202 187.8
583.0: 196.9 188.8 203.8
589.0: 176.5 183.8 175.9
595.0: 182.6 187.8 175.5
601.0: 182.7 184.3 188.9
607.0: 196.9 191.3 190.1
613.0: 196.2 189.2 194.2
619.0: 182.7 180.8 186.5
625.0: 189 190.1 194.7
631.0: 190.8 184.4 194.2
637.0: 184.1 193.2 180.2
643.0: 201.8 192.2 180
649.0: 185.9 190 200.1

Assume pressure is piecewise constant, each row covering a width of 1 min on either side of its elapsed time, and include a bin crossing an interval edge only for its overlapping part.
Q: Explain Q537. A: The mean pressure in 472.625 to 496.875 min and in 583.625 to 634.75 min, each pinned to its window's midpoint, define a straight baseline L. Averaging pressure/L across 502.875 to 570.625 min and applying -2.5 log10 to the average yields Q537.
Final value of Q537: 0.13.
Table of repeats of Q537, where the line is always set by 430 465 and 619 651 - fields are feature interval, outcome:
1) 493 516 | 0.30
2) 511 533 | 0.44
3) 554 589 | -0.05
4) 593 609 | 0.02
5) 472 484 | -0.02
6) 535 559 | -0.04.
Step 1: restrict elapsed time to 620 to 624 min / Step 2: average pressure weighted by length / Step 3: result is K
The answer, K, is 184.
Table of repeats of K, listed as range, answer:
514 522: 101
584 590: 190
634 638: 189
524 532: 154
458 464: 194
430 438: 177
